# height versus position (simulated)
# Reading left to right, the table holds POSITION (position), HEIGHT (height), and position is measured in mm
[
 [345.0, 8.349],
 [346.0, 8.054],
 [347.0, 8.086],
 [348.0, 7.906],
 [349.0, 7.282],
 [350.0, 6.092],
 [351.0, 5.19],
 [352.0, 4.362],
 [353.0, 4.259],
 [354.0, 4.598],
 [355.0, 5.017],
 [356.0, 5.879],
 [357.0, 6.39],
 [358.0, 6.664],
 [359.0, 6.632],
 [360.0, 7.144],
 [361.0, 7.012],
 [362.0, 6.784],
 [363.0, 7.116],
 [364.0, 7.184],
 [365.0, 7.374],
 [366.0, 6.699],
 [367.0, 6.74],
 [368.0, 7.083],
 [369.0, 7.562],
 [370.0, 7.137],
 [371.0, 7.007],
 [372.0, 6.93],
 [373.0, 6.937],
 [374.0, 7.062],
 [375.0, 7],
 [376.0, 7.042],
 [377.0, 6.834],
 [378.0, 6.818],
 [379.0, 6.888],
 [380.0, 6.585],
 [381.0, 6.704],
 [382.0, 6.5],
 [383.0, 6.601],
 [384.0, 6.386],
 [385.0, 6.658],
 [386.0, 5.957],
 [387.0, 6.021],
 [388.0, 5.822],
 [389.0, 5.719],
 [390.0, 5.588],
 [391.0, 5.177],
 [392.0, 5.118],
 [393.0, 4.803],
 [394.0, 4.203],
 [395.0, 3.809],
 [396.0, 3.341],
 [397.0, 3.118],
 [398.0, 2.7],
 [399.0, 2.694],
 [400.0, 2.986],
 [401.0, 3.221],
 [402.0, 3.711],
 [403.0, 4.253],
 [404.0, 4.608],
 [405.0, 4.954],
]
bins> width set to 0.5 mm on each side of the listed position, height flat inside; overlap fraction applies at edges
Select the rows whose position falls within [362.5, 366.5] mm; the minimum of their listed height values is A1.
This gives 6.699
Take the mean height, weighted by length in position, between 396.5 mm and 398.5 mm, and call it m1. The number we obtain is 2.91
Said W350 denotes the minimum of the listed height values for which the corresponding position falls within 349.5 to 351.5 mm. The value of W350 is 5.19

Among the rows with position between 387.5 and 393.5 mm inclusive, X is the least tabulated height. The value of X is 4.803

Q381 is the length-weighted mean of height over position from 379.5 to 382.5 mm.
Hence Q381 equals 6.6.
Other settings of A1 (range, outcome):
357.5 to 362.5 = 6.632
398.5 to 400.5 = 2.694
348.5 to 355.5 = 4.259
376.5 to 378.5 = 6.818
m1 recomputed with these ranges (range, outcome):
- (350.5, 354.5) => 4.6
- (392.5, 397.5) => 3.85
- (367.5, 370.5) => 7.26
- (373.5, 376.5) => 7.03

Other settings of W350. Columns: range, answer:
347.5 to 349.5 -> 7.282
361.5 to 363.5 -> 6.784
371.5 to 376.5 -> 6.93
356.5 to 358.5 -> 6.39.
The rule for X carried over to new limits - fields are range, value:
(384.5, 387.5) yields 5.957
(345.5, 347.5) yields 8.054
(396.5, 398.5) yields 2.7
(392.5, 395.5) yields 3.809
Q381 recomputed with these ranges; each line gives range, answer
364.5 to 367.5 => 6.94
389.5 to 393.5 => 5.17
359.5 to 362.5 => 6.98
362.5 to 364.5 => 7.15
